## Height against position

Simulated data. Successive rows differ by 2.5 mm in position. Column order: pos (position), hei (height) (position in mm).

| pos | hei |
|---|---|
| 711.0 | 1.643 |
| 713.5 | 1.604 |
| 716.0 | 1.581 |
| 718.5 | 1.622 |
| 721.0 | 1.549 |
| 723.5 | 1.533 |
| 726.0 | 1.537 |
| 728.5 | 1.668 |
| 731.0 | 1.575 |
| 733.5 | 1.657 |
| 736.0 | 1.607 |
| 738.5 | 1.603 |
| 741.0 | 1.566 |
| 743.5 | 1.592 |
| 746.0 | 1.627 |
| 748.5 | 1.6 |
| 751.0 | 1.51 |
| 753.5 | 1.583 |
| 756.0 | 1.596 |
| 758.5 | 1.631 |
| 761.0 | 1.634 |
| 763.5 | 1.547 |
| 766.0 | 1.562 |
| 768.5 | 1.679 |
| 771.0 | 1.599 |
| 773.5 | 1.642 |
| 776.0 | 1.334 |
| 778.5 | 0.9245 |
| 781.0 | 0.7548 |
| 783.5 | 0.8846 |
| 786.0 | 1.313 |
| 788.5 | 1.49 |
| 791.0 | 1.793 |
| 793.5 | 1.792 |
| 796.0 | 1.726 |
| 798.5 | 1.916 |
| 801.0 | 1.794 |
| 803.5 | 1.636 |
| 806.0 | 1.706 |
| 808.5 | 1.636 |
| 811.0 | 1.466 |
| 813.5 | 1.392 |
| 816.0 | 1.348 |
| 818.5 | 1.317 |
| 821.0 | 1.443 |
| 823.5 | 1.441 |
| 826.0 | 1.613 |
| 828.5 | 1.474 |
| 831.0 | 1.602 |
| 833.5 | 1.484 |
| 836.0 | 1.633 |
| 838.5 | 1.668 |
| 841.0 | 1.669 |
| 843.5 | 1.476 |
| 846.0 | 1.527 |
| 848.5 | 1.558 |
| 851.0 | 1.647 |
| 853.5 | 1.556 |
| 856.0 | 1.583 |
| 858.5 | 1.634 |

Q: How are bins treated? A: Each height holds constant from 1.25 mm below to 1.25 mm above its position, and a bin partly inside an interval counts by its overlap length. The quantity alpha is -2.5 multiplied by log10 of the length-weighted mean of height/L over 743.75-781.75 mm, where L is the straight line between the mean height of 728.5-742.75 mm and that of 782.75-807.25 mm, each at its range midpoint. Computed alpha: 0.08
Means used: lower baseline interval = 1.61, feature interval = 1.49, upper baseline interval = 1.62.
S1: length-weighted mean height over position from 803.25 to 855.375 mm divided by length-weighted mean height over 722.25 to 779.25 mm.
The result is 0.98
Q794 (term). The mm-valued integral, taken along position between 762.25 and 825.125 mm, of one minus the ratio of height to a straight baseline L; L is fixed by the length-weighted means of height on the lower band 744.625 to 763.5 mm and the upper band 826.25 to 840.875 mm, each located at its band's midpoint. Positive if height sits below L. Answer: 4.0 mm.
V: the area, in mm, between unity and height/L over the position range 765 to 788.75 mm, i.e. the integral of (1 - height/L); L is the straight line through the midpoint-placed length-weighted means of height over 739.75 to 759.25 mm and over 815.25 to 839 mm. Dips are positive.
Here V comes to 3.8 mm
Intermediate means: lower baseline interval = 1.59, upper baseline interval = 1.5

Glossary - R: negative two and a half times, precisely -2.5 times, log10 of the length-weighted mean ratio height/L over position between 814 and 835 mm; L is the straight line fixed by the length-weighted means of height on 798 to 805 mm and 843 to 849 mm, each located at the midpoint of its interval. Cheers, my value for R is 0.12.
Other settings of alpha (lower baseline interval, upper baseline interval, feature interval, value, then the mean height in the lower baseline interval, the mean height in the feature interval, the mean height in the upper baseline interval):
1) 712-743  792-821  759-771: -0.005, 1.59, 1.61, 1.61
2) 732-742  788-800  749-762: 0.045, 1.61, 1.59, 1.76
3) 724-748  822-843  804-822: 0.068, 1.6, 1.48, 1.57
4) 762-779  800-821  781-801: -0.007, 1.5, 1.52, 1.53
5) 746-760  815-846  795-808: -0.136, 1.59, 1.75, 1.52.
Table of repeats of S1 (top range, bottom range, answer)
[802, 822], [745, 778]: 0.96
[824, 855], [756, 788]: 1.13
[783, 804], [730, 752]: 1.01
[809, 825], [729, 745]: 0.88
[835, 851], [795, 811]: 0.93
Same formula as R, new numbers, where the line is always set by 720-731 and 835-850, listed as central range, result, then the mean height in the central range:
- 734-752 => -0.01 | 1.59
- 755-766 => -0.01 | 1.6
